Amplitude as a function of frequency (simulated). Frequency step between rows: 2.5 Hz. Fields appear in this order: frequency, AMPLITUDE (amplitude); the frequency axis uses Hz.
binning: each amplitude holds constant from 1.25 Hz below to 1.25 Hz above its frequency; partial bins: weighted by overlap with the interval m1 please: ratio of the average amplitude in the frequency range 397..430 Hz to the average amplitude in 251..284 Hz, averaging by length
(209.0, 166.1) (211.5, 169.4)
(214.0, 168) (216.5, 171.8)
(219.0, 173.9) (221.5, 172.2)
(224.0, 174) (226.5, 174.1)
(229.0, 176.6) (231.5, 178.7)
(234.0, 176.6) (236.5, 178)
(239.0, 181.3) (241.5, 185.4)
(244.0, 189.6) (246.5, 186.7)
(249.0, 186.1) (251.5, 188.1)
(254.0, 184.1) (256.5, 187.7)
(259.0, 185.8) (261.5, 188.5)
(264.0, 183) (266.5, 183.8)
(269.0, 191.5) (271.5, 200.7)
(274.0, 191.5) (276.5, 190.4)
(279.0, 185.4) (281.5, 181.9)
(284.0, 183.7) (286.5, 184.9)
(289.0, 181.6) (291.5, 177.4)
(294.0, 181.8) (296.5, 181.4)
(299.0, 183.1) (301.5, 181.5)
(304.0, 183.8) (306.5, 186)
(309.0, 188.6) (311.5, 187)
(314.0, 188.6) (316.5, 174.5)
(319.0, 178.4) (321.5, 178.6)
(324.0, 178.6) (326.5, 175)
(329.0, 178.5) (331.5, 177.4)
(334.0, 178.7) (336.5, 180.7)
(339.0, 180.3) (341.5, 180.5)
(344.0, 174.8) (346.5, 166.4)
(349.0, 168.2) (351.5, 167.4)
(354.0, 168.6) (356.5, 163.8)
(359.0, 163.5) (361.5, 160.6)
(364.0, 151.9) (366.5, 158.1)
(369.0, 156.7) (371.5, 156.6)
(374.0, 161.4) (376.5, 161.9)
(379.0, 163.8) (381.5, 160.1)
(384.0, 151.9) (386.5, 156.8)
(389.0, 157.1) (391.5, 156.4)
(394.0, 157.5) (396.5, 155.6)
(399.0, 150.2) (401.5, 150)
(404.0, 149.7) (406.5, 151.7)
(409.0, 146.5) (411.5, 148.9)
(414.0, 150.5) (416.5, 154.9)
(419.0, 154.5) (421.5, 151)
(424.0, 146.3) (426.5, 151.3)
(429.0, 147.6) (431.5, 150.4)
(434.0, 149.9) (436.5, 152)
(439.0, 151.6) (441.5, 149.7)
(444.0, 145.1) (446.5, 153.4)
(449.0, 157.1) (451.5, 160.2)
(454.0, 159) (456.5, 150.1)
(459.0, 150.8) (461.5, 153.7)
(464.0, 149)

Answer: 0.8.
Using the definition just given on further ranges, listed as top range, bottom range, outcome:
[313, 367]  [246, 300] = 0.93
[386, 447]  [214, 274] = 0.83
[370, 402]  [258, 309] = 0.85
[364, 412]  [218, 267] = 0.85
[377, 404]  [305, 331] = 0.86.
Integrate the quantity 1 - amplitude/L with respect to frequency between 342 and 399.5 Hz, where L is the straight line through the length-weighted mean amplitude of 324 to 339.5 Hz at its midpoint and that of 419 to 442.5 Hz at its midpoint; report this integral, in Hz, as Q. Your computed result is 2.2 Hz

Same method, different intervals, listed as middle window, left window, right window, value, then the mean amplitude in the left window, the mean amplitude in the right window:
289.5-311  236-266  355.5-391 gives -1.03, 186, 159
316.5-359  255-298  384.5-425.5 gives -1.12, 186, 152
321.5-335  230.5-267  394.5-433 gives -0.77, 184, 151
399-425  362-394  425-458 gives 0.72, 158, 152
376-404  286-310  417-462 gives 1.16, 183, 152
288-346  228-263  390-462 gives -3.17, 184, 152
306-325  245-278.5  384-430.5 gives -0.82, 188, 152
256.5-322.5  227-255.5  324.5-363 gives -2.62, 183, 172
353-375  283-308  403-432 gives 0.59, 183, 150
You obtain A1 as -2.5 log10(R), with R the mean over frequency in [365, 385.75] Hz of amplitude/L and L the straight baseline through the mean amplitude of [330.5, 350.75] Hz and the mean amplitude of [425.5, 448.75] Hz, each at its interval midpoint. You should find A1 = 0.05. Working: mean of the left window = 176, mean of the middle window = 159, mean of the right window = 150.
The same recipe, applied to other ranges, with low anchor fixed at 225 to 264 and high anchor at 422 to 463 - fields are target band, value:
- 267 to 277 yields -0.08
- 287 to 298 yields -0.03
